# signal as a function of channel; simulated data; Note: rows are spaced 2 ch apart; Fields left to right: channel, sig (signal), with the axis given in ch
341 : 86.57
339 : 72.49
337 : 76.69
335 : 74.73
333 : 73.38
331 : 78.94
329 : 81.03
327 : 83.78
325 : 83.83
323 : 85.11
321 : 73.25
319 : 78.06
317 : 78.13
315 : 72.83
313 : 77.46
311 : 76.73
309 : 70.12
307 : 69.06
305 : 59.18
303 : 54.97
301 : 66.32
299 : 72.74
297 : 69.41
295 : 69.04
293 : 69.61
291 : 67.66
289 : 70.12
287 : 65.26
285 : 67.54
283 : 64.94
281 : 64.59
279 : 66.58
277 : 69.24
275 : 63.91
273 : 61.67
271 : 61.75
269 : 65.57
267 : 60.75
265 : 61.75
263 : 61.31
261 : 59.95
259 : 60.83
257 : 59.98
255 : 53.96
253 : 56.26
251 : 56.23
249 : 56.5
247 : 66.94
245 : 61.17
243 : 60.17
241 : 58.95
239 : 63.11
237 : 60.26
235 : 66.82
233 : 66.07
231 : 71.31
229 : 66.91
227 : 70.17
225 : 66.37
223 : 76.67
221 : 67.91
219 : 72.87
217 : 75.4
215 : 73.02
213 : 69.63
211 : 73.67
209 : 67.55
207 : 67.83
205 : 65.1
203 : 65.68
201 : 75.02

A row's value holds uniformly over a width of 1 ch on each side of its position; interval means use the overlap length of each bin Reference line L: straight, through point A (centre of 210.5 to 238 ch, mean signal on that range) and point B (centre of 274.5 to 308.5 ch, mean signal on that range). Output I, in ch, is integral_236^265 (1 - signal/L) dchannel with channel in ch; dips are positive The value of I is 3.7 ch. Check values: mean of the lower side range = 69.7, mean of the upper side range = 66.6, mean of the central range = 59.8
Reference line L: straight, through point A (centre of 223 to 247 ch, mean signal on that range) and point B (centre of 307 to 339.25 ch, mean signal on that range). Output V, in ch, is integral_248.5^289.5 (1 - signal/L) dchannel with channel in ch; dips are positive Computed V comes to 4.46 ch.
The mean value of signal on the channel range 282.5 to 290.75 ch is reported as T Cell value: 67.2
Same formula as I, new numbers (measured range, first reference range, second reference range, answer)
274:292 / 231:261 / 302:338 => 0.3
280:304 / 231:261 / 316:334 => 1.6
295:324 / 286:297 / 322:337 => 0.9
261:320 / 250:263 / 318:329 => 1.8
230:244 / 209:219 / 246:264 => 0.3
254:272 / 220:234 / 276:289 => 1.8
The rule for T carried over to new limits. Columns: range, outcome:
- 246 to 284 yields 61.7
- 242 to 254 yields 59.5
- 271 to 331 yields 70.8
